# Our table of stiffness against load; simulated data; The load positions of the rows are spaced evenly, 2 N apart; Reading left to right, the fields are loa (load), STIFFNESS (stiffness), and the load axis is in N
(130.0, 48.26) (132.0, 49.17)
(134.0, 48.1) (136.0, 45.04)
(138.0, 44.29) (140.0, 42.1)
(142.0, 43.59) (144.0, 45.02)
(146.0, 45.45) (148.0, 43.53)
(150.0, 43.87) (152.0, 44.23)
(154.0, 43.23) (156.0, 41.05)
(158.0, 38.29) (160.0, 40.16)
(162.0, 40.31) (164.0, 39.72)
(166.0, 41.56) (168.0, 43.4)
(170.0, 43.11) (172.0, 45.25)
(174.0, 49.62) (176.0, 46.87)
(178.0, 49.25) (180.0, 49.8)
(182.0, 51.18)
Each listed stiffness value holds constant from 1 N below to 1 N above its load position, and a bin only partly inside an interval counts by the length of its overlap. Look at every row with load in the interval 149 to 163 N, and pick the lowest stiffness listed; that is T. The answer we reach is 38.29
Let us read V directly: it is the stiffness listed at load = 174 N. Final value 49.62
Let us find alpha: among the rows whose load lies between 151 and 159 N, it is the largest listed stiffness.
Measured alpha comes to 44.23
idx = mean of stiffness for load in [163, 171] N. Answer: 41.9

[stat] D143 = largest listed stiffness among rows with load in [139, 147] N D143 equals 45.45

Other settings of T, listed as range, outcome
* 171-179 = 45.25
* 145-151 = 43.53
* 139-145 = 42.1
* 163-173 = 39.72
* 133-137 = 45.04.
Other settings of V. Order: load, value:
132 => 49.17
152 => 44.23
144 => 45.02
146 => 45.45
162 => 40.31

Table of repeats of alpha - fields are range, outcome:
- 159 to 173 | 45.25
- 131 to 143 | 49.17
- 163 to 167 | 41.56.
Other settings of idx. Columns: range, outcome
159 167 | 40.4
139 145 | 43.6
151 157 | 42.8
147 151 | 43.7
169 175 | 46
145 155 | 44.1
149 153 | 44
